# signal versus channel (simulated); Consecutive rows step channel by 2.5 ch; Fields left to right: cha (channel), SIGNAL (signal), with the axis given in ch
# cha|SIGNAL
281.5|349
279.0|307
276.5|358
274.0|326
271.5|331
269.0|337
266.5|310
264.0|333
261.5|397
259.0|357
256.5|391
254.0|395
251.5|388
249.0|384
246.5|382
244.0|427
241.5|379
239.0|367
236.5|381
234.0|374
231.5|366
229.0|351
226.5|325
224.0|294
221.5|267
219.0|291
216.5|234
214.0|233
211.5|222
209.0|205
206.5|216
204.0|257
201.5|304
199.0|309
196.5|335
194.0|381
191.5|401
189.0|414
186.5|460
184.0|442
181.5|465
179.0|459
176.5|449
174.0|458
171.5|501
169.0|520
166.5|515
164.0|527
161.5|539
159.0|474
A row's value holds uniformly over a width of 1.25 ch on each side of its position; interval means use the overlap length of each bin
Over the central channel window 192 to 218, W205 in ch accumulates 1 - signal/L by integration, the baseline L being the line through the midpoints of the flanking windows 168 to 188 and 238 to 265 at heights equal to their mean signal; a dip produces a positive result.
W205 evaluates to 9.8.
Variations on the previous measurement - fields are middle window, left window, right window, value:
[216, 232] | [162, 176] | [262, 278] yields 4.14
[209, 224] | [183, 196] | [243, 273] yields 5.55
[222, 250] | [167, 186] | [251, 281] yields 1.95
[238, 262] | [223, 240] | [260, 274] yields -2.83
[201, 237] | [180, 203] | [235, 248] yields 9.48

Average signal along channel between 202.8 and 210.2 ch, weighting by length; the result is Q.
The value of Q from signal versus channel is 226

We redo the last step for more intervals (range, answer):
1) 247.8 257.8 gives 389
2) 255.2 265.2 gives 370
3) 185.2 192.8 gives 425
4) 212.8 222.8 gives 257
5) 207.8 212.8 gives 214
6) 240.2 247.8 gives 396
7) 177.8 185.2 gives 455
